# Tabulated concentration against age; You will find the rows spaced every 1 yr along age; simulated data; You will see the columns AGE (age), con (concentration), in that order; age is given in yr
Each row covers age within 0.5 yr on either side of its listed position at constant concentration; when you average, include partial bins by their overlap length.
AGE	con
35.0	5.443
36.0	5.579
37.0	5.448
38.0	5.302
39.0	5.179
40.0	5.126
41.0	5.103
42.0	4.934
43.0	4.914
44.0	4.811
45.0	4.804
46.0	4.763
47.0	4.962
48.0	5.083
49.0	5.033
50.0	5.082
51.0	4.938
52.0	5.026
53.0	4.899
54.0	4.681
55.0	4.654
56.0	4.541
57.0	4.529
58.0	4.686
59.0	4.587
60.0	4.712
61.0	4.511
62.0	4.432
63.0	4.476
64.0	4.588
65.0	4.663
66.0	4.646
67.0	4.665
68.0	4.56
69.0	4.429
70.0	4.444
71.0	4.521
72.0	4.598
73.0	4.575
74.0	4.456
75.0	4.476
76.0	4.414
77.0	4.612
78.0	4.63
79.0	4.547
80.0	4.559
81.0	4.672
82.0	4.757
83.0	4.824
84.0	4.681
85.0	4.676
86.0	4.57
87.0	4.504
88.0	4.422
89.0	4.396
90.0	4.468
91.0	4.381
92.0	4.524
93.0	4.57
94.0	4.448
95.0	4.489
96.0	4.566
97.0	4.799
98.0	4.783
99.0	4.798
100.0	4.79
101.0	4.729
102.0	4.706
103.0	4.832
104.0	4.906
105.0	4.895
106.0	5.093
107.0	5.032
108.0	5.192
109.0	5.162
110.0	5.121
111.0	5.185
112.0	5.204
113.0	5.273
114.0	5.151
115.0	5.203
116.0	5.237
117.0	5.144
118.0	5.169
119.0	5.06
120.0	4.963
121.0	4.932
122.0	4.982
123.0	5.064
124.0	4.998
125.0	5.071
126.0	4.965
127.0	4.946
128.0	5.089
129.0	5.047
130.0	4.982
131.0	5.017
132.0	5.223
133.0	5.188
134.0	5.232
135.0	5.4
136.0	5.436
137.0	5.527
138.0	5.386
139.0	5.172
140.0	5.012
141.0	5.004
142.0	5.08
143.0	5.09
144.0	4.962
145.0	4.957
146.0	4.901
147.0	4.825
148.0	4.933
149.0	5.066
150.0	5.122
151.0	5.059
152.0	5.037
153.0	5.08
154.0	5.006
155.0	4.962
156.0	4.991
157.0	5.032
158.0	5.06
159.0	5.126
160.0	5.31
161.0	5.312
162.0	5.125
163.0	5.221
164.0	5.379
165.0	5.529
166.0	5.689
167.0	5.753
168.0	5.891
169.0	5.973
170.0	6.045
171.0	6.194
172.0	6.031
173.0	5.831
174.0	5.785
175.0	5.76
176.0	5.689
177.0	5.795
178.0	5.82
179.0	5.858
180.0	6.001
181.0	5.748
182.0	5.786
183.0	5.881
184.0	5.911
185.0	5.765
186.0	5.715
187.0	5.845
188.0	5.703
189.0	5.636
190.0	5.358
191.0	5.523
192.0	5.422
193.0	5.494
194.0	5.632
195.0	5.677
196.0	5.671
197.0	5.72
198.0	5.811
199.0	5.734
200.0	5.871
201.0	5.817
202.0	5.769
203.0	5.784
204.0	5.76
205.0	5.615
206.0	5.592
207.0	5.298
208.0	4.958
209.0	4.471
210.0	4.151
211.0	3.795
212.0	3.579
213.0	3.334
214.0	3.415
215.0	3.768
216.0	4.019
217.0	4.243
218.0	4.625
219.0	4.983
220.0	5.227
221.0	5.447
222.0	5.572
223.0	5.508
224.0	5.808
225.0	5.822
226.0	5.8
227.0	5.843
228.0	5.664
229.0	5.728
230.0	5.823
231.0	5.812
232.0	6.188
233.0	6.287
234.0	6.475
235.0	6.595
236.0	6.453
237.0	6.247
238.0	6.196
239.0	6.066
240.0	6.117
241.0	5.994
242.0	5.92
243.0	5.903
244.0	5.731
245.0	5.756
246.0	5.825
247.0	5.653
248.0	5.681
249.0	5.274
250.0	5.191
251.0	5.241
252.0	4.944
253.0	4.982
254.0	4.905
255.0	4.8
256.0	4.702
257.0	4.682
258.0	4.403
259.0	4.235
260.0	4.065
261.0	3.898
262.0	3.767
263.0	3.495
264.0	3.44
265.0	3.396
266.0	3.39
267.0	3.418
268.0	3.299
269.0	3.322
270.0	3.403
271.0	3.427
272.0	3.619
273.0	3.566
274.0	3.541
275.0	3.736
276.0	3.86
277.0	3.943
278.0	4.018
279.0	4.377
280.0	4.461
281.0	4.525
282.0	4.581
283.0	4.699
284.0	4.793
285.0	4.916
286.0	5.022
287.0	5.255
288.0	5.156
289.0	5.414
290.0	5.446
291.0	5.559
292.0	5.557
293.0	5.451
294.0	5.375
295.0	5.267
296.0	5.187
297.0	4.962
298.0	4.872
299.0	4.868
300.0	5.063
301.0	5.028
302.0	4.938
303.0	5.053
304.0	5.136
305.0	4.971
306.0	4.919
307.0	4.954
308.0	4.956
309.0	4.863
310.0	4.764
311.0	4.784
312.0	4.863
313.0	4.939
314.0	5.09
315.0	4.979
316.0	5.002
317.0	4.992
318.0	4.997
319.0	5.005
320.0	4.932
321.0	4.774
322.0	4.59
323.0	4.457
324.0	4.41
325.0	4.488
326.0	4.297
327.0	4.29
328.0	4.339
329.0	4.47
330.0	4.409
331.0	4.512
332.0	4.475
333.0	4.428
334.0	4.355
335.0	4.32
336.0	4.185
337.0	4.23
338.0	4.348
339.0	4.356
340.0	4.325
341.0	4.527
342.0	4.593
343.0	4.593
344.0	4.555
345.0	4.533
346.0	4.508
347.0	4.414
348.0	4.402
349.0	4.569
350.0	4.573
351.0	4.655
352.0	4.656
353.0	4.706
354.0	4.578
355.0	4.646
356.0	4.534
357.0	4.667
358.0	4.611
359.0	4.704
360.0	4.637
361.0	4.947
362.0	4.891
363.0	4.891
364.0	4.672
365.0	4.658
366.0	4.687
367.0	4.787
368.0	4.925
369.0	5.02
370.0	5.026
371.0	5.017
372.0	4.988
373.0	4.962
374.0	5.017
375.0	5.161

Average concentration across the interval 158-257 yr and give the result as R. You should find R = 5.5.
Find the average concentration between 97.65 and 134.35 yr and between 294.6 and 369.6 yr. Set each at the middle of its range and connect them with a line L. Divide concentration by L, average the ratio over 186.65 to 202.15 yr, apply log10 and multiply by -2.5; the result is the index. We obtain -0.15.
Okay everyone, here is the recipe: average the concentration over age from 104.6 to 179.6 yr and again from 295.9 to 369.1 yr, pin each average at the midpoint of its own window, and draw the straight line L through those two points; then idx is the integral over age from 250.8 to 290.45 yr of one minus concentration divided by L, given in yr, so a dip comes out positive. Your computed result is 5.1 yr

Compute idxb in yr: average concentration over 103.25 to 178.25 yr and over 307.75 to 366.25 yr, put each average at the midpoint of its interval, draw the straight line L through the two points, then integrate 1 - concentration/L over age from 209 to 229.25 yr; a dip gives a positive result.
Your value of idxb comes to 0.8 yr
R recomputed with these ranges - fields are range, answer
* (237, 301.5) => 4.74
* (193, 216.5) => 5.02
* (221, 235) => 5.88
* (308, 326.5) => 4.79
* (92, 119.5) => 4.94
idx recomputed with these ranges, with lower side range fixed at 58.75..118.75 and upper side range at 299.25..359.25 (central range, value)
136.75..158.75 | -1.6 yr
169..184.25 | -3.8 yr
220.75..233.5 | -3.0 yr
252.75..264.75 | 1.1 yr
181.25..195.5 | -2.9 yr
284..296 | -1.6 yr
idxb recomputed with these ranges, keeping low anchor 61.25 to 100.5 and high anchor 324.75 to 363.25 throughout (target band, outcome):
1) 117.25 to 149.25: -3.7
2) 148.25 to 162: -1.6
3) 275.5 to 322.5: -4.1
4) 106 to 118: -1.6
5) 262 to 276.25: 3.3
